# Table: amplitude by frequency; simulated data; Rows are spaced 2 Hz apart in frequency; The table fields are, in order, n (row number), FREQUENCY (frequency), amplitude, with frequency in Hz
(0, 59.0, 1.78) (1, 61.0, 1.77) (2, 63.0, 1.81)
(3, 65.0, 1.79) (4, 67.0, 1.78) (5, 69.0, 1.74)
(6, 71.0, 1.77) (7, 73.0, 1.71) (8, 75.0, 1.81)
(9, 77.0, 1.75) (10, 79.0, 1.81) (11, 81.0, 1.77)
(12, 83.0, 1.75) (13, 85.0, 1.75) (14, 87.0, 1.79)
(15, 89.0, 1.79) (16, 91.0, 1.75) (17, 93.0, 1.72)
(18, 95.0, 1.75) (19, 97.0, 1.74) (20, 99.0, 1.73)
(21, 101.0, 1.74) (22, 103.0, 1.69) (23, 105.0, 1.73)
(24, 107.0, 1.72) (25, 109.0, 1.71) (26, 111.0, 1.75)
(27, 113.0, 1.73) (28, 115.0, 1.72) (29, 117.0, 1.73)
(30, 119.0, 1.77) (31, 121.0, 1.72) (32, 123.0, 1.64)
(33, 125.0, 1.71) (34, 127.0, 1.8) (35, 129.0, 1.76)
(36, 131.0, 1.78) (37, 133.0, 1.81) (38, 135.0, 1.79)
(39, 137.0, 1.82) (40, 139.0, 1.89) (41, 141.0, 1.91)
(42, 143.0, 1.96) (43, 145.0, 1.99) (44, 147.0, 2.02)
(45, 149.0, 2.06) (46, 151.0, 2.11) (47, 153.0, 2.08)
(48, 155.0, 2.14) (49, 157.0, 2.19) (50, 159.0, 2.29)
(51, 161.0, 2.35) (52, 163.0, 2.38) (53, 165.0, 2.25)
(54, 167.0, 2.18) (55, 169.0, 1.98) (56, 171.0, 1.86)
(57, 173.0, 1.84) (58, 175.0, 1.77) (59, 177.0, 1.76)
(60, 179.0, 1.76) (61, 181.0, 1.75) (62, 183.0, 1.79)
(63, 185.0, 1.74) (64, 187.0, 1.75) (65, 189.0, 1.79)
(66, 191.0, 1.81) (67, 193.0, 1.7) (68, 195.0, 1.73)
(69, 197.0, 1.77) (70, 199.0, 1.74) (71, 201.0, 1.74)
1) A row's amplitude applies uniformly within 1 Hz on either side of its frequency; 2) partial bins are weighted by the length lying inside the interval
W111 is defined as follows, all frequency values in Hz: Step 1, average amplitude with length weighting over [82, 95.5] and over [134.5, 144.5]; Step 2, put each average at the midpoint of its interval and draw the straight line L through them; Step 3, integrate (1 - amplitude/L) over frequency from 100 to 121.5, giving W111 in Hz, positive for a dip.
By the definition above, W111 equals 1.0 Hz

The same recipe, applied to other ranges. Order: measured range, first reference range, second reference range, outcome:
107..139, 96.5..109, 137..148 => 1.42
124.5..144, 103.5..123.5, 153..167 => 1.31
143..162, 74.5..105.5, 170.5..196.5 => -3.89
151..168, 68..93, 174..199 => -4.49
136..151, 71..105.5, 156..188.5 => -0.49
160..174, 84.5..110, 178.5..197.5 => -2.92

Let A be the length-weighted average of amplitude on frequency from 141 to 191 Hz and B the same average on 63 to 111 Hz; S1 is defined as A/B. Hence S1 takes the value 1.13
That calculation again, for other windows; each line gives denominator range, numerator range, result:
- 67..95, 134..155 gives 1.12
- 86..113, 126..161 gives 1.14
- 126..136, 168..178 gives 1.03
